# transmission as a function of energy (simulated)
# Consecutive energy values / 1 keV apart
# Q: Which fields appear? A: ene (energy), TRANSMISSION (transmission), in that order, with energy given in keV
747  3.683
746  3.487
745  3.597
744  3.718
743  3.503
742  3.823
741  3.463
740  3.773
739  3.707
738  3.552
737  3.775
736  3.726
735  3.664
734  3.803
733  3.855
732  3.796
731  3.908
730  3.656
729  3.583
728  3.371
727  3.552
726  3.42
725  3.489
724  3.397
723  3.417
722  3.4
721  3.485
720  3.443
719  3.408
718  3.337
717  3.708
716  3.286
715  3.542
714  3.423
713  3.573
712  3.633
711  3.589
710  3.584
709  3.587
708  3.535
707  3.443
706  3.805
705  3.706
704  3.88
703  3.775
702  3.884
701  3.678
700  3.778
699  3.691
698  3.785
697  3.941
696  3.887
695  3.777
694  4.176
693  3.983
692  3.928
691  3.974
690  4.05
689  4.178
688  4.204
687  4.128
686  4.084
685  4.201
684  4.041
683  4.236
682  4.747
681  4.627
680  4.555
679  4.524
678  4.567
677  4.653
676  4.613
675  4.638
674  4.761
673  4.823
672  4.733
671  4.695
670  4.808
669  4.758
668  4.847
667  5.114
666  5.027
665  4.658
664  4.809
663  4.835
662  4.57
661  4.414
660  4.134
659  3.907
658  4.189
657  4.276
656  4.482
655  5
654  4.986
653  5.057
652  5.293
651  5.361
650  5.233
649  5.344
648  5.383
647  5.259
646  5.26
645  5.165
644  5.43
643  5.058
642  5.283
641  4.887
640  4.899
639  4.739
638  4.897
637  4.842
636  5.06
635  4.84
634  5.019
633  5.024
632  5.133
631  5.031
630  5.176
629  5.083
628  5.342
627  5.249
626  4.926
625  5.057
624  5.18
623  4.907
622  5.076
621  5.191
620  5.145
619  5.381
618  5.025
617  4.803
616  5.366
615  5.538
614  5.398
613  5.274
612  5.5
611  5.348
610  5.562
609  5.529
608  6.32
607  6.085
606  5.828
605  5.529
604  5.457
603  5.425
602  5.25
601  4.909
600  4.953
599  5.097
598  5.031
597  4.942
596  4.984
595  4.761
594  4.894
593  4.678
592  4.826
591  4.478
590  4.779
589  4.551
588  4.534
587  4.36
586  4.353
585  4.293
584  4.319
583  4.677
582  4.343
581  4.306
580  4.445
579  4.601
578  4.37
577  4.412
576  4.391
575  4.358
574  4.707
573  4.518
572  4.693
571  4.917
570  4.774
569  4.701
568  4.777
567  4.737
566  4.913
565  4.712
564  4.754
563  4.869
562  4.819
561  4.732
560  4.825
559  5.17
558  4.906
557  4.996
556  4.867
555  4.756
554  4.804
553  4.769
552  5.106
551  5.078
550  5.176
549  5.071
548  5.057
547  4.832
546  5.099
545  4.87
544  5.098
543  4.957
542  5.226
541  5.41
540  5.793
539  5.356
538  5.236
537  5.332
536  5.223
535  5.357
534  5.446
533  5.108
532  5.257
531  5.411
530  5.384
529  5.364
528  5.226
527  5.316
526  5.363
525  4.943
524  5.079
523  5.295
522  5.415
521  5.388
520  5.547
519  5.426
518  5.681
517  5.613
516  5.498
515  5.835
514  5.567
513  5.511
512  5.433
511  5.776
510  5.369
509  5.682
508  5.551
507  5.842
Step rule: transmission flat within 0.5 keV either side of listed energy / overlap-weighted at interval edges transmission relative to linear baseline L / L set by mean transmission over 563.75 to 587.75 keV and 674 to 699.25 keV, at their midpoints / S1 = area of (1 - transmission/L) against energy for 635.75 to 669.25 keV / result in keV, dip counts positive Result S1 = -4.4 keV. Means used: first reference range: 4.56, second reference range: 4.22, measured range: 4.9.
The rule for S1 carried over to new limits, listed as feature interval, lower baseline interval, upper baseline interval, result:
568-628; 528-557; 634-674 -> 0.7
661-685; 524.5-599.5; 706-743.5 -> -4.0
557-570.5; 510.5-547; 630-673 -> 1.0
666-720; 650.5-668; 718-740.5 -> 1.4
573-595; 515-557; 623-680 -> 2.5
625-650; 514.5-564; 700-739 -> -4.5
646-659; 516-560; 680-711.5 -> -2.0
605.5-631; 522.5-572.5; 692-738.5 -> -4.9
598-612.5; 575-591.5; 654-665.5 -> -3.3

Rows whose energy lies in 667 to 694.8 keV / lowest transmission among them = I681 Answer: 3.928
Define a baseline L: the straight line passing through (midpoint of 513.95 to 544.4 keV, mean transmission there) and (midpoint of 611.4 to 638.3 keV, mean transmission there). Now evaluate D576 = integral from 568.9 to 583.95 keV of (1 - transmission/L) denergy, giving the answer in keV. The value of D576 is 2.0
